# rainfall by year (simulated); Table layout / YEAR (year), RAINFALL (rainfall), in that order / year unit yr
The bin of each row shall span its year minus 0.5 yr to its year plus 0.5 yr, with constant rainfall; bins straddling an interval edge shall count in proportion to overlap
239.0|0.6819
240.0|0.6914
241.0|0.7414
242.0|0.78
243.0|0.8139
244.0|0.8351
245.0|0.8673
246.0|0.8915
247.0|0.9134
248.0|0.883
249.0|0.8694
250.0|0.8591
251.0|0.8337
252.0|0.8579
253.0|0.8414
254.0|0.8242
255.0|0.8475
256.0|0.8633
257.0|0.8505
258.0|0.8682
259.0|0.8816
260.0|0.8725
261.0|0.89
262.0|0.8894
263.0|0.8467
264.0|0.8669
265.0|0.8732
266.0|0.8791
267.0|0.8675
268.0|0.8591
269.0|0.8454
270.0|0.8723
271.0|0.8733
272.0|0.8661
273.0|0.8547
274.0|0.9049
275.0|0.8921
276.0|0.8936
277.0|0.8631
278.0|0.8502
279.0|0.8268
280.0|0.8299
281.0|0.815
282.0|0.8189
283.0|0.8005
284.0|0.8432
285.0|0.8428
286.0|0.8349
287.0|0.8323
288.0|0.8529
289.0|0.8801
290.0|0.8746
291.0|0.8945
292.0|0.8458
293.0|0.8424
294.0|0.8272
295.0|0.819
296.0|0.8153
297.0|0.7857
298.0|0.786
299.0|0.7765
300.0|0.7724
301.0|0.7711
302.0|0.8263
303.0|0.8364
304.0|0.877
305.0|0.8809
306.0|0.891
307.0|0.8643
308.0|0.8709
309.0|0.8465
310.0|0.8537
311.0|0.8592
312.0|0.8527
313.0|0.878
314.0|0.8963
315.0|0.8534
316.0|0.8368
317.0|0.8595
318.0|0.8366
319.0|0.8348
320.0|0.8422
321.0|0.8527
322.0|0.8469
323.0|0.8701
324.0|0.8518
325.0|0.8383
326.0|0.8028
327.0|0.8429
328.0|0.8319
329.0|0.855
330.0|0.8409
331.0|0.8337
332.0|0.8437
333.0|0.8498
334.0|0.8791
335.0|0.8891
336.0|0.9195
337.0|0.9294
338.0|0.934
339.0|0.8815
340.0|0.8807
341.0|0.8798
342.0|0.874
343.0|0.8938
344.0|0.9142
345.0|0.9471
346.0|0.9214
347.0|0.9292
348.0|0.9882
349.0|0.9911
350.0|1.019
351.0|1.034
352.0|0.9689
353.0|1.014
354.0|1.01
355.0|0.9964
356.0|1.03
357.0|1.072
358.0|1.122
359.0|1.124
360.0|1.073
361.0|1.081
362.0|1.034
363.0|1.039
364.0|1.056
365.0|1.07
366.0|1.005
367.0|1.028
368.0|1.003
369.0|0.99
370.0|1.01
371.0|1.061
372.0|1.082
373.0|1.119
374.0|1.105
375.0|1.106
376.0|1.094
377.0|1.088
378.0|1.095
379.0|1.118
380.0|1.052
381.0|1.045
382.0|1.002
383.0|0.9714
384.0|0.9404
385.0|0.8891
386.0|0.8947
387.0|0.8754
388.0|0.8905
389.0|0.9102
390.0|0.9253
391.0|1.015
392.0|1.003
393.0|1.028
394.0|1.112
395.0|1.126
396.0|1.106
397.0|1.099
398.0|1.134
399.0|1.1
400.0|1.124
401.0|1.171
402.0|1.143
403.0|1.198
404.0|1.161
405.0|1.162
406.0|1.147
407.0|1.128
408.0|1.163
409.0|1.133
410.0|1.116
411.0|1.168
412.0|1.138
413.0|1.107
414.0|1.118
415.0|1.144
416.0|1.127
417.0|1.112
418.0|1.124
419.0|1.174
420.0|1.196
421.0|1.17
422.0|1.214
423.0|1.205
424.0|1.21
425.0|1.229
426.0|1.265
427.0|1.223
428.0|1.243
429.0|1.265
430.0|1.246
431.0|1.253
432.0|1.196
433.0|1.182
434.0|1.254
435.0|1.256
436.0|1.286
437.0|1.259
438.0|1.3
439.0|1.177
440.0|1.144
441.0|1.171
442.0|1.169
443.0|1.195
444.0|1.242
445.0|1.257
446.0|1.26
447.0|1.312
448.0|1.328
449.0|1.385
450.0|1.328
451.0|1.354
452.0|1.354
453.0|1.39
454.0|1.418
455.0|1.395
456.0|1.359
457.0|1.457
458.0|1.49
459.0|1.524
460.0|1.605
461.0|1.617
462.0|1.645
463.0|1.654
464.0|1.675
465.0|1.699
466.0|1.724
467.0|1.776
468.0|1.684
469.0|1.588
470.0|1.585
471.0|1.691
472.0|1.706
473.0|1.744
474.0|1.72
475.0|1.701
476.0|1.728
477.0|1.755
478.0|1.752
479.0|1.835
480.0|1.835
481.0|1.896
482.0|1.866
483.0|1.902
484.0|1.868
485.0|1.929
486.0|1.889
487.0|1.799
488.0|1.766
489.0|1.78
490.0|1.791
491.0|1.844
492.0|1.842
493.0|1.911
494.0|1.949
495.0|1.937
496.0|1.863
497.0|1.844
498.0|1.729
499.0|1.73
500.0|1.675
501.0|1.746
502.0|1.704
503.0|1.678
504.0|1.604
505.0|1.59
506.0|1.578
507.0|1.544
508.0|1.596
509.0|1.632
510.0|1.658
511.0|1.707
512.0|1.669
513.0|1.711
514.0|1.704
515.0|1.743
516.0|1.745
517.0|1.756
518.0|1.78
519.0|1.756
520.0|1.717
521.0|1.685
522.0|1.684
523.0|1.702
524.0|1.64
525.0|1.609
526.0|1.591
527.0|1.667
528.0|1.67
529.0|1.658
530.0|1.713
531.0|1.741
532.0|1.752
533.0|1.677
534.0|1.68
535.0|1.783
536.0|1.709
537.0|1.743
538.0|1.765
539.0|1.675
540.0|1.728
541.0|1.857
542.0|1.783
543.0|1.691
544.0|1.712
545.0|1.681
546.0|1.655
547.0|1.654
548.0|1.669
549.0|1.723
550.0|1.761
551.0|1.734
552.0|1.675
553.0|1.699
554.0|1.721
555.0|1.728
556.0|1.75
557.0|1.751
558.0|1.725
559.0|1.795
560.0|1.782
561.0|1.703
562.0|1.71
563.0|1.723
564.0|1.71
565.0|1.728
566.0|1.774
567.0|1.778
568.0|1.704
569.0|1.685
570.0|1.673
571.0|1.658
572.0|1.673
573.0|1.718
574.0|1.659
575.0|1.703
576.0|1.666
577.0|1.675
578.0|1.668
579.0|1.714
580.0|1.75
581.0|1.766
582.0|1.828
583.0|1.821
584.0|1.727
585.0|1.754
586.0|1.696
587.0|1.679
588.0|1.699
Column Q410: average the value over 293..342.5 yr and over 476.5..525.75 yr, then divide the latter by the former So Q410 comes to 2.1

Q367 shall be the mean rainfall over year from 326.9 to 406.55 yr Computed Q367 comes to 1.01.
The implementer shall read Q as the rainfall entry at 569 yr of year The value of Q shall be 1.685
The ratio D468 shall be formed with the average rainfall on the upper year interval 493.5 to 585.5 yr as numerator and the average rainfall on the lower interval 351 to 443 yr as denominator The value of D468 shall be 1.5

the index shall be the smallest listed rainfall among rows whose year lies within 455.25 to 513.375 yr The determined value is 1.359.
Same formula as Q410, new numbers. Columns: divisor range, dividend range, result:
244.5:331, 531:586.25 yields 2.02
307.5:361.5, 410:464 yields 1.41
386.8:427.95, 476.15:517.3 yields 1.57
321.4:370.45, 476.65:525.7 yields 1.85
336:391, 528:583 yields 1.72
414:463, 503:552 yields 1.31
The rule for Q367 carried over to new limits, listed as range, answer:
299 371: 0.919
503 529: 1.67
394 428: 1.16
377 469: 1.23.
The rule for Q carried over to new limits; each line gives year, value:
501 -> 1.746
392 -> 1.003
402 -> 1.143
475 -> 1.701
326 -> 0.8028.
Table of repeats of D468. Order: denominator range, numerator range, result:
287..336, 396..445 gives 1.40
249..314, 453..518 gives 2.01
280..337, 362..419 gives 1.27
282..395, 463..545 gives 1.87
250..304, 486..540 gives 2.03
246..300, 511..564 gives 2.01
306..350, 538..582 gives 1.96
